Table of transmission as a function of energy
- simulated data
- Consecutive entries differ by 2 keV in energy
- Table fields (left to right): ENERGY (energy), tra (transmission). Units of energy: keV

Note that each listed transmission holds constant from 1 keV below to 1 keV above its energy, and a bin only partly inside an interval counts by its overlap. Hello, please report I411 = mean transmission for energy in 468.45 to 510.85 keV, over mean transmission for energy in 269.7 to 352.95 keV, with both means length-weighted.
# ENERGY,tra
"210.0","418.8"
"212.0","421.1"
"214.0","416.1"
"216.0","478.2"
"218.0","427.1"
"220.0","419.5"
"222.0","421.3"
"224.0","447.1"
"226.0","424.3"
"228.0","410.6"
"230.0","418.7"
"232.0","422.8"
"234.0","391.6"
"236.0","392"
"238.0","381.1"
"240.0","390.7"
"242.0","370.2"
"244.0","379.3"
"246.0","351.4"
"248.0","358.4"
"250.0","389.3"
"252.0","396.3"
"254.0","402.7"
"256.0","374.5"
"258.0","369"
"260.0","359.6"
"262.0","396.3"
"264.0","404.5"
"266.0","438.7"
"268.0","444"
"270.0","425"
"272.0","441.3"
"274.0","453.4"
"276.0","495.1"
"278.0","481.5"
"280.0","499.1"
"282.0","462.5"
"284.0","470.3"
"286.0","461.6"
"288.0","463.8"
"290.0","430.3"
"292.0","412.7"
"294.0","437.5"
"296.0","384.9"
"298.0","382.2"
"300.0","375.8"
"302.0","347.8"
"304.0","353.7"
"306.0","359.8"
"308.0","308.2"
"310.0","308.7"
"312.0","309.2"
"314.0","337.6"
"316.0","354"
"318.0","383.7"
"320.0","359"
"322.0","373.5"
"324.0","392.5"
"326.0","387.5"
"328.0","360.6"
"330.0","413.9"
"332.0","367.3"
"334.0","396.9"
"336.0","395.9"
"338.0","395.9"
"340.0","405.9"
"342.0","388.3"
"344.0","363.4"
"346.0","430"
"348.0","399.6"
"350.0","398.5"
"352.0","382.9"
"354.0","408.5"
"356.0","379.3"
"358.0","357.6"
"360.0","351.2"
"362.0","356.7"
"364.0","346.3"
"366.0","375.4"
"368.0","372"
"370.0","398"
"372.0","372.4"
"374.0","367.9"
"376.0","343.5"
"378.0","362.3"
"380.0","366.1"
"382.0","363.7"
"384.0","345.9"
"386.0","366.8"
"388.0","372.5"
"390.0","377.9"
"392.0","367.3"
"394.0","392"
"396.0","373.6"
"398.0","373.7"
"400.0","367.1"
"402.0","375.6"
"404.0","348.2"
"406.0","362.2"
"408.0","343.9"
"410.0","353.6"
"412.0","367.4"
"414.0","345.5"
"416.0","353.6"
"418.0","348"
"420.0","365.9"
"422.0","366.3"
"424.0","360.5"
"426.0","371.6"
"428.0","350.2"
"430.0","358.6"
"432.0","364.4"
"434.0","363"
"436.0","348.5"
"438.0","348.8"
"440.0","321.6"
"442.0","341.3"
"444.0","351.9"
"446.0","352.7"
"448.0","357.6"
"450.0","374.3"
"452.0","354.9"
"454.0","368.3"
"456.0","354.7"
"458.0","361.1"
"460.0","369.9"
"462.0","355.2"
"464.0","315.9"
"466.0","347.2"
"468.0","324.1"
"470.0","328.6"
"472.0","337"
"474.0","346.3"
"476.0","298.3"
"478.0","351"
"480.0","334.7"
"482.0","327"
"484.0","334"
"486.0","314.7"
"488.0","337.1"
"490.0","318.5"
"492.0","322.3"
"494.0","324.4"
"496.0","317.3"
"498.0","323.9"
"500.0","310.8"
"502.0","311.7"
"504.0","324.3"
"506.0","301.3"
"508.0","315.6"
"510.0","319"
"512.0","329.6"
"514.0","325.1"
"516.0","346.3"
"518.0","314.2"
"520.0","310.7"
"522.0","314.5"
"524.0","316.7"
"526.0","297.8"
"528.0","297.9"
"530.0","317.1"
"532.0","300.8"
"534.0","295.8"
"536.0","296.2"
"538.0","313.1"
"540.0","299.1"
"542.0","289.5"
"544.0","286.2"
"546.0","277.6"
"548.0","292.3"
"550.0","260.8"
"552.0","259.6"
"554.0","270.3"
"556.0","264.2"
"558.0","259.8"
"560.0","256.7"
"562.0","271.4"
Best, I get 0.8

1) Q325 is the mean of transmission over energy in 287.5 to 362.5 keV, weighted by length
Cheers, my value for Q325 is 379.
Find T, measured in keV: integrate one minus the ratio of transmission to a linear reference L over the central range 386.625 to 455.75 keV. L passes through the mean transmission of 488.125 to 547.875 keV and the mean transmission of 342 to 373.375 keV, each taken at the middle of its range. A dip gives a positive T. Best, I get -1.5 keV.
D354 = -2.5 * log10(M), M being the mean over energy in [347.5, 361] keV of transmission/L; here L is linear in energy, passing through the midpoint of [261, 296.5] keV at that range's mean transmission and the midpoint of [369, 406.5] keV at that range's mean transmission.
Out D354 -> 0.029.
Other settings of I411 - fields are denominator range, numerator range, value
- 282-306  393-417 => 0.88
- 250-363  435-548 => 0.82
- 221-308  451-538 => 0.79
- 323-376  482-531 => 0.83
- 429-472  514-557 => 0.85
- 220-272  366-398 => 0.93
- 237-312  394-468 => 0.88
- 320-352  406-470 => 0.91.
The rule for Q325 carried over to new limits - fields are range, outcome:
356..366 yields 358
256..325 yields 402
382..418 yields 363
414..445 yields 354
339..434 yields 369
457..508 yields 329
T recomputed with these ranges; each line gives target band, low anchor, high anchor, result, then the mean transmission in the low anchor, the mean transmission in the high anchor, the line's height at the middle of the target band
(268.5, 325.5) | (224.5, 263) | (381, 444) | -3.4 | 389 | 360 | 380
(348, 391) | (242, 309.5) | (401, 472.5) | 0.7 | 408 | 353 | 376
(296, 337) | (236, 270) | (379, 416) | 1.5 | 389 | 364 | 378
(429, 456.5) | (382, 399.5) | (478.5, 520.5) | -0.5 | 371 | 323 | 348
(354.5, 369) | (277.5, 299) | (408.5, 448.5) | 1.2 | 443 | 354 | 397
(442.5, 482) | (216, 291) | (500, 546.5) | -1.4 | 419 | 309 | 334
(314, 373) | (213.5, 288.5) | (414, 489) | 0.8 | 419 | 348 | 386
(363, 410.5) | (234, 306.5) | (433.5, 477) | 0.4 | 409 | 346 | 370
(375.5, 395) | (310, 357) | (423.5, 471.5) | 0.0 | 380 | 352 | 367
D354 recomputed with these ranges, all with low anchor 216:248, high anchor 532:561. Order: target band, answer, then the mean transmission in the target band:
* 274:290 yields -0.22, 472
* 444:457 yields -0.13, 360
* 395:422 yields -0.08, 360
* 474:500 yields -0.07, 326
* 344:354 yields -0.12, 399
